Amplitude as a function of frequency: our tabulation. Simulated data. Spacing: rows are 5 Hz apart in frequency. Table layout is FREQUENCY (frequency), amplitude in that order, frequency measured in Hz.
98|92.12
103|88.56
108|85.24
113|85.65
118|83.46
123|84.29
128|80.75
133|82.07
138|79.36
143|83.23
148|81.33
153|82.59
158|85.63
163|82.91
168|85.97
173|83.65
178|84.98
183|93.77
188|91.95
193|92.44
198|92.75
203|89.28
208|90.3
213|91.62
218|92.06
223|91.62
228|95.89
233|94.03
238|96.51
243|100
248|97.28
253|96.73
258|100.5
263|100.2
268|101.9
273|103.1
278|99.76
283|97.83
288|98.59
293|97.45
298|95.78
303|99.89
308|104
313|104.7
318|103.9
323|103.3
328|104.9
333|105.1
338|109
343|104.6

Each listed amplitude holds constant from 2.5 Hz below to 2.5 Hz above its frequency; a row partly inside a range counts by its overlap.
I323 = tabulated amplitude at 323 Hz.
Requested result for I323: 103.3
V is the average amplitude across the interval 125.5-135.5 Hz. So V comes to 81.4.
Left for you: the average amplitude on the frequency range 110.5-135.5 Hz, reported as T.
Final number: 83.2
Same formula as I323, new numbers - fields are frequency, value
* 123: 84.29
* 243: 100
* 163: 82.91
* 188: 91.95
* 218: 92.06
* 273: 103.1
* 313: 104.7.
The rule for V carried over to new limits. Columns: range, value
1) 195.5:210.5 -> 90.8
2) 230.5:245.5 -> 96.8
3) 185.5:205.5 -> 91.6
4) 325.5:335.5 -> 105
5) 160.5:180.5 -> 84.4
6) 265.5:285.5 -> 101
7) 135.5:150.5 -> 81.3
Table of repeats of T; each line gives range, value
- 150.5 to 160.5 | 84.1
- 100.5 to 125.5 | 85.4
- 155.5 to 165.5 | 84.3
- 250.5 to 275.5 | 100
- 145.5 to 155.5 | 82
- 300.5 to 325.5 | 103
